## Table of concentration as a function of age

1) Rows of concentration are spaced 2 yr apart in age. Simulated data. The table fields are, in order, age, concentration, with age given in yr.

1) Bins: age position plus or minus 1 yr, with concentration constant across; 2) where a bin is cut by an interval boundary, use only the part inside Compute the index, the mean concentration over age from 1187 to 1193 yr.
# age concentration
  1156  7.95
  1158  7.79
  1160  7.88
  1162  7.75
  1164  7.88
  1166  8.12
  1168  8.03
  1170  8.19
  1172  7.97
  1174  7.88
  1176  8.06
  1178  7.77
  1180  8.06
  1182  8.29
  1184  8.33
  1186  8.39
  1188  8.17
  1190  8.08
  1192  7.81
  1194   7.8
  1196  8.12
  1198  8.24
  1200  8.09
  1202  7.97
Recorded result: 8.02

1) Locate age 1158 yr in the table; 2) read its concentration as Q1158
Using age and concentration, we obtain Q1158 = 7.79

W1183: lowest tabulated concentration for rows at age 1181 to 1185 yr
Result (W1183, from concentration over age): 8.29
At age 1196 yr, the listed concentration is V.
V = 8.12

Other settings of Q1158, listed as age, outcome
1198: 8.24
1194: 7.8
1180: 8.06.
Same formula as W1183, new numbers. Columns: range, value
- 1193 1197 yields 7.8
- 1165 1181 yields 7.77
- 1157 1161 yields 7.79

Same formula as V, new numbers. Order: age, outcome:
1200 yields 8.09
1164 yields 7.88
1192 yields 7.81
